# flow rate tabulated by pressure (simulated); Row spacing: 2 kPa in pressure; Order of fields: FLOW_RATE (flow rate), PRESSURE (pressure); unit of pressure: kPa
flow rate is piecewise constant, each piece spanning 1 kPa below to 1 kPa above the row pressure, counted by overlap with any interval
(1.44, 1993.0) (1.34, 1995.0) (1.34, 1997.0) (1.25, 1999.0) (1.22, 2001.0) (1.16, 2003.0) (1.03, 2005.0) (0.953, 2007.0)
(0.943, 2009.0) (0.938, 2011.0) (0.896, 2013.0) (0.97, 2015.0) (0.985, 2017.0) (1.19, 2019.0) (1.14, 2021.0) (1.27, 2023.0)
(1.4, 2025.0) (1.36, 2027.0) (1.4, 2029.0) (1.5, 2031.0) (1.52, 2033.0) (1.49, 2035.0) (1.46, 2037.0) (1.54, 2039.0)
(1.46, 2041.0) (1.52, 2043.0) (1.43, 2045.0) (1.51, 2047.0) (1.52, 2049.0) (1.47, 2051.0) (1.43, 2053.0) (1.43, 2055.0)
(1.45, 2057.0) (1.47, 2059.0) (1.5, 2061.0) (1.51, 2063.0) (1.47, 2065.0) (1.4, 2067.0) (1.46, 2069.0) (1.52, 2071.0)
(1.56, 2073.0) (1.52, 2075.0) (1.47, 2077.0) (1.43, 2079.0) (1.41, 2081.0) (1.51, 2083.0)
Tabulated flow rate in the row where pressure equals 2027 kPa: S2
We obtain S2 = 1.36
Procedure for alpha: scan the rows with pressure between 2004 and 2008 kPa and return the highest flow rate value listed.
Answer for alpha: 1.03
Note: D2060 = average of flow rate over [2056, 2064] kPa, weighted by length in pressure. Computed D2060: 1.48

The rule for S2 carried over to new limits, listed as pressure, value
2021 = 1.14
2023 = 1.27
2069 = 1.46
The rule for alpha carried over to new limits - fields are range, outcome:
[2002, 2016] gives 1.16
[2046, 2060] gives 1.52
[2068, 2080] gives 1.56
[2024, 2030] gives 1.4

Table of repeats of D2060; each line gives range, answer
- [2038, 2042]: 1.5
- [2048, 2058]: 1.46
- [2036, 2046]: 1.48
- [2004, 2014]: 0.952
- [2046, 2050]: 1.52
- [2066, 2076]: 1.49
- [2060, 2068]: 1.47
